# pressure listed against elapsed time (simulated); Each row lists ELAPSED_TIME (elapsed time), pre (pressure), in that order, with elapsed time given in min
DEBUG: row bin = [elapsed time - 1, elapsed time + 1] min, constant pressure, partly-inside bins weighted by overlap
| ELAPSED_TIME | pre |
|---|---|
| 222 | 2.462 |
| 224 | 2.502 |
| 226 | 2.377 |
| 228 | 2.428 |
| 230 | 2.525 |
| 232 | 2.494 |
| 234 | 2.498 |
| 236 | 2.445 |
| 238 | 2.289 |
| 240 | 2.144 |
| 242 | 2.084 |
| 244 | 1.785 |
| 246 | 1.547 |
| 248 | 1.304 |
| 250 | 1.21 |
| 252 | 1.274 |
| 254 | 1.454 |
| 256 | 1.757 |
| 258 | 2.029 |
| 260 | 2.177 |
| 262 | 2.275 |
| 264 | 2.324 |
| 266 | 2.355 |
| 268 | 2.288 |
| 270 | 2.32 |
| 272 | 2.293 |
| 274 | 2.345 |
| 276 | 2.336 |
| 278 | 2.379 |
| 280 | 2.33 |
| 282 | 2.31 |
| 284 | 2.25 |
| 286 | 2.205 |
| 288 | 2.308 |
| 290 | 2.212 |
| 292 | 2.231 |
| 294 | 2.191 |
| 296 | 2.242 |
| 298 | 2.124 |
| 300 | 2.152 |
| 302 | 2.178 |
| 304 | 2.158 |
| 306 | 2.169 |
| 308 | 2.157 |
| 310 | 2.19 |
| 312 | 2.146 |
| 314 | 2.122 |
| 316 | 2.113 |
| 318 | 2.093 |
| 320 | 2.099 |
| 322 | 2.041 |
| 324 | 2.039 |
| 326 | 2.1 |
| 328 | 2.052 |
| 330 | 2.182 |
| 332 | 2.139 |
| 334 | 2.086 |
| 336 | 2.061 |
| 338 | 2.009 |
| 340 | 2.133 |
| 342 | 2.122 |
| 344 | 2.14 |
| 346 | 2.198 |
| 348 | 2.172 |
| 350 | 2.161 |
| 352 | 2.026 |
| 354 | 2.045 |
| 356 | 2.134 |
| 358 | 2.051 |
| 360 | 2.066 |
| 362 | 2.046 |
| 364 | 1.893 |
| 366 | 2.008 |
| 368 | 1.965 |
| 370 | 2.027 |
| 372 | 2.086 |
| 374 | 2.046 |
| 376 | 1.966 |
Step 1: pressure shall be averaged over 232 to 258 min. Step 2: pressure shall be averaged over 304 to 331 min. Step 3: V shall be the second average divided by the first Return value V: 1.1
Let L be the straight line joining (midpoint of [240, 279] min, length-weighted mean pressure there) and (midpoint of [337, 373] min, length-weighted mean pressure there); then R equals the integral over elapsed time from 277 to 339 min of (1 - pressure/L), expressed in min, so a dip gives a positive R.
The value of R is -4.2 min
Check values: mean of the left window 1.98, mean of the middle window 2.16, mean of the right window 2.07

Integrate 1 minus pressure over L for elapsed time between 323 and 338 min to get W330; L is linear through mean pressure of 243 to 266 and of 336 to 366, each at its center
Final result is -0.55 min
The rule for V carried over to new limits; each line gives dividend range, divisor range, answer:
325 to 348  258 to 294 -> 0.93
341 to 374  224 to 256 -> 1.04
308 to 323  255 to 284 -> 0.94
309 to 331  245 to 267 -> 1.18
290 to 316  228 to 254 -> 1.11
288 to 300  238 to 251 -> 1.28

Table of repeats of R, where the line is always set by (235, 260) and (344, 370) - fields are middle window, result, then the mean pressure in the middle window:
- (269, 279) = -2.6 min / 2.33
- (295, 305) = -1.3 min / 2.17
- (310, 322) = -0.9 min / 2.11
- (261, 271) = -2.6 min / 2.31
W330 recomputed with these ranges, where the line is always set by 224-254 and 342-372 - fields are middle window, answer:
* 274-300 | -2.7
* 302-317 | -0.7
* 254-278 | -2.0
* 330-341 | -0.2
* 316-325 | -0.1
